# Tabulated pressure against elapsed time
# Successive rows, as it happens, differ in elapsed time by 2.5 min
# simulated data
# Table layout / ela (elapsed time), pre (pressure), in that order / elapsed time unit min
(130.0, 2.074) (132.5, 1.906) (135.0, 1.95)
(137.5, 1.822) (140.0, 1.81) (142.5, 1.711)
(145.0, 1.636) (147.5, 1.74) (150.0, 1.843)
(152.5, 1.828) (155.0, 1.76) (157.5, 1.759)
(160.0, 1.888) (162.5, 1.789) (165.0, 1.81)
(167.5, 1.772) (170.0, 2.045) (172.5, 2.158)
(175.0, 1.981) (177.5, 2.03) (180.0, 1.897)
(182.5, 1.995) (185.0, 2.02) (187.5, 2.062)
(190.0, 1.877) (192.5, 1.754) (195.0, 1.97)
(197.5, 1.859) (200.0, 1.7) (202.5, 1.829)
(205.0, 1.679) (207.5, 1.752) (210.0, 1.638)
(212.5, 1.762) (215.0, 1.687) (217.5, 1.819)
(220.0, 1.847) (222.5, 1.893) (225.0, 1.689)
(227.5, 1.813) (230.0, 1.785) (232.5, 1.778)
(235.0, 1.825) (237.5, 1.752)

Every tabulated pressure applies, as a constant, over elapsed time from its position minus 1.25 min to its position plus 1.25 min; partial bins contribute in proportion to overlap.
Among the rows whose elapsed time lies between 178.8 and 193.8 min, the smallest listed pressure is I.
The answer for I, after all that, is 1.754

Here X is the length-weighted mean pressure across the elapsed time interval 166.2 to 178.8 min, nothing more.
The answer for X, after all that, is 2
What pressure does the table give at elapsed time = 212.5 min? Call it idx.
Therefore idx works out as 1.762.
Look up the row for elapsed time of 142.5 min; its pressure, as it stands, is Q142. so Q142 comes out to 1.711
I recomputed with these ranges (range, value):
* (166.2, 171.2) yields 1.772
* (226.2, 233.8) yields 1.778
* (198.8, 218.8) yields 1.638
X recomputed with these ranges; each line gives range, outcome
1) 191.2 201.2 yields 1.82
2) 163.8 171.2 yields 1.87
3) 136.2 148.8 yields 1.75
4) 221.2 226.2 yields 1.79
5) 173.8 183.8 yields 1.98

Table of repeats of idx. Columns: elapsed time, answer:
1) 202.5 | 1.829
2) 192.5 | 1.754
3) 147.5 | 1.74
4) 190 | 1.877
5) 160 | 1.888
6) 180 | 1.897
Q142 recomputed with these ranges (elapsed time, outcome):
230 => 1.785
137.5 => 1.822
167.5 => 1.772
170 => 2.045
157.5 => 1.759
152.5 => 1.828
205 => 1.679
